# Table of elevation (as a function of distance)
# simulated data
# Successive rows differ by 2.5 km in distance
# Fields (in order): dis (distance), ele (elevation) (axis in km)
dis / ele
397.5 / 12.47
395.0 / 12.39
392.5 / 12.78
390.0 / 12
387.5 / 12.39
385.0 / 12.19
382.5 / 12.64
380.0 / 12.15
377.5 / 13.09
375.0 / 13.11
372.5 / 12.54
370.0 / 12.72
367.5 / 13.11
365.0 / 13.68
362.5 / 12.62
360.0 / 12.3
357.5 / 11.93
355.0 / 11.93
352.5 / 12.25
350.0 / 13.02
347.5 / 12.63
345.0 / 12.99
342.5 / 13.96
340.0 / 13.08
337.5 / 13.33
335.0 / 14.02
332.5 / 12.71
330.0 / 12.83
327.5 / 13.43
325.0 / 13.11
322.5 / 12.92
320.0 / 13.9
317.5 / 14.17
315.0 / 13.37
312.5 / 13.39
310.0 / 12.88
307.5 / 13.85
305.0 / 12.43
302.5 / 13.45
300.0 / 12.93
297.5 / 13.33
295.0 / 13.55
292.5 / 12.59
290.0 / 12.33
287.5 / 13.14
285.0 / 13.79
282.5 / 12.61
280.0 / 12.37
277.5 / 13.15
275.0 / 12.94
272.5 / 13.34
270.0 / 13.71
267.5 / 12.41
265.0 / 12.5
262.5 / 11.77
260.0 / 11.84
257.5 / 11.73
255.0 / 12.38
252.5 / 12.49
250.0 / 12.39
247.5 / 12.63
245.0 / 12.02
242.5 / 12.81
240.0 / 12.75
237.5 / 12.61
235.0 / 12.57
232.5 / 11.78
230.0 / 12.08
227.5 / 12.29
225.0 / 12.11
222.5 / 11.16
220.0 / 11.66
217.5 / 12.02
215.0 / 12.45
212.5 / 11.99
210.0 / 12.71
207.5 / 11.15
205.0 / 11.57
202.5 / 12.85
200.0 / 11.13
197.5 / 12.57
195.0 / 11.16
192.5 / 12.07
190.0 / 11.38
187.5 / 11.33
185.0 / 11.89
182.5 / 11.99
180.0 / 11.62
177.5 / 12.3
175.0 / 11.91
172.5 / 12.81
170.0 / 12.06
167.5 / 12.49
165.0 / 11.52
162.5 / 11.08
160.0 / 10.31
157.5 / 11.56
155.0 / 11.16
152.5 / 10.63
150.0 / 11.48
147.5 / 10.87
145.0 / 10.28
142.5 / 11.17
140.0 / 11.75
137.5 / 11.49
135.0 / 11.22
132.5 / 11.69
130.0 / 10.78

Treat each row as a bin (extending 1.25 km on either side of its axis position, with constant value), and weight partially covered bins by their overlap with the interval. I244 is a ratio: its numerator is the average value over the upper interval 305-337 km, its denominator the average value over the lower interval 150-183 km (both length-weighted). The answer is 1.15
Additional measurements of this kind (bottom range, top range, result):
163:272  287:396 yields 1.07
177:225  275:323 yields 1.11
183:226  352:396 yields 1.06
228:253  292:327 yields 1.07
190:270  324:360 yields 1.07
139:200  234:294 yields 1.09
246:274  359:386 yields 1.02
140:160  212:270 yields 1.11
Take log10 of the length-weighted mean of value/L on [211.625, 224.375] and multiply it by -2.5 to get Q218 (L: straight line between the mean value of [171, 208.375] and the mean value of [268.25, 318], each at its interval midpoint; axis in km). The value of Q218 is 0.03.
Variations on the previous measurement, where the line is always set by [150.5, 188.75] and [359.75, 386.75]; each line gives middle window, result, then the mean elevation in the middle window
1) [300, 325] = -0.08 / 13.3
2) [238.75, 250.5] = -0.04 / 12.5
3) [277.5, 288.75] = -0.06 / 13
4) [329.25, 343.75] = -0.07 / 13.3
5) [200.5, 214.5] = -0.02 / 12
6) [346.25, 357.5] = 0.02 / 12.4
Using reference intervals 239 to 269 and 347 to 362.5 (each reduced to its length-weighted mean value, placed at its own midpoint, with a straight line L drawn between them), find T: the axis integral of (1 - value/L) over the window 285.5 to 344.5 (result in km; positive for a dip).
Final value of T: -4.4 km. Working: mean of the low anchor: 12.3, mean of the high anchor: 12.4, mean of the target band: 13.3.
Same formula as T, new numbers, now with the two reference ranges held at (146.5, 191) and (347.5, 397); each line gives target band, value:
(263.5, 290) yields -1.9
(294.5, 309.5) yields -1.2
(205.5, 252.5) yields -1.2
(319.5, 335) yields -1.0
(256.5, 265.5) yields 0.1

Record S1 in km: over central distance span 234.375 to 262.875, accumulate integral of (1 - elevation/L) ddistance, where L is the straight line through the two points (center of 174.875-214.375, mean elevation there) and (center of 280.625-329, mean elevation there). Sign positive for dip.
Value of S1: 0.4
